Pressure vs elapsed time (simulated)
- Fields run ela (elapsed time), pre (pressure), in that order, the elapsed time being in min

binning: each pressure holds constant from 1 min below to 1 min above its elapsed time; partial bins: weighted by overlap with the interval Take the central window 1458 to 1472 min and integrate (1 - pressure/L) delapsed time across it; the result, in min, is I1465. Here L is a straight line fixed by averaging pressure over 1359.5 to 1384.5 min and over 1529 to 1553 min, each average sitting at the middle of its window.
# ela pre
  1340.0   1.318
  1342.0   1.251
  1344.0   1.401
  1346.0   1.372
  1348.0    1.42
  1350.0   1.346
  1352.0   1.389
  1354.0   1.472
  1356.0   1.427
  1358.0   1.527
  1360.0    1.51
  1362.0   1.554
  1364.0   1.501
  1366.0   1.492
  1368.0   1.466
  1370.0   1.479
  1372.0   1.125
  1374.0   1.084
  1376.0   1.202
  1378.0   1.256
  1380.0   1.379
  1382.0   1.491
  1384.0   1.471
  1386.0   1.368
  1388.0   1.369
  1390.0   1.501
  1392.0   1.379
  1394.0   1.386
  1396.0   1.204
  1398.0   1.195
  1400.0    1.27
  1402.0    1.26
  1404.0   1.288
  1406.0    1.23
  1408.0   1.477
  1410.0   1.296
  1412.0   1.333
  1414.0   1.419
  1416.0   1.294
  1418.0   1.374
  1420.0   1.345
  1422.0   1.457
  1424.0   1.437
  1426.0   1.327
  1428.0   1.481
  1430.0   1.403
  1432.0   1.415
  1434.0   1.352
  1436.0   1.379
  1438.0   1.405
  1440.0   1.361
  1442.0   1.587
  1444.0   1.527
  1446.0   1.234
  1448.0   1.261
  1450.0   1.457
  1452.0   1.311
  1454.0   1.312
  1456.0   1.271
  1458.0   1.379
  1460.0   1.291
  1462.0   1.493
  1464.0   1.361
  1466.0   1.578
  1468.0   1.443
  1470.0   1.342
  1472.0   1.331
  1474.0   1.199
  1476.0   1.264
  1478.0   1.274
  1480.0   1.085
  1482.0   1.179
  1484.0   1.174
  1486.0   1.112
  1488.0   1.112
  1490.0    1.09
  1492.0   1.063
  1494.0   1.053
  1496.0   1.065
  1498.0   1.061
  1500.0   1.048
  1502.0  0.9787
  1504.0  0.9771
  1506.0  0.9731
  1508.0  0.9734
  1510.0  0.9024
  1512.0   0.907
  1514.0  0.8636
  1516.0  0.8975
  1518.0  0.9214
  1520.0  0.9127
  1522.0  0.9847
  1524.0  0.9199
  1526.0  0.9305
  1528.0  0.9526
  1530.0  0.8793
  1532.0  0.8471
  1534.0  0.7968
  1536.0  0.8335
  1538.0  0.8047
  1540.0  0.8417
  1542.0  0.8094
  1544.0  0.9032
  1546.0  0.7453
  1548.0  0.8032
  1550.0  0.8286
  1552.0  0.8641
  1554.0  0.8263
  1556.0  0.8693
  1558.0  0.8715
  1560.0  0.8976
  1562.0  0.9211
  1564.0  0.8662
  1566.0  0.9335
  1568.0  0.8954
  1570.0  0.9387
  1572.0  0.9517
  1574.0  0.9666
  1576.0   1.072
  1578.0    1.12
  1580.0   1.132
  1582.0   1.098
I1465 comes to -4.3 min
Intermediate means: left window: 1.38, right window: 0.83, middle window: 1.41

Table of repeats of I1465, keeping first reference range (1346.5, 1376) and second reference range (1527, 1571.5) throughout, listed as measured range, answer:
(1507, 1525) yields 0.70 min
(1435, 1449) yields -2.64 min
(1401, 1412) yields -0.33 min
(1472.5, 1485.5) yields -1.62 min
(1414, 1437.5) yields -3.29 min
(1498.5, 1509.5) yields 0.04 min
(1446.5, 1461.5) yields -2.53 min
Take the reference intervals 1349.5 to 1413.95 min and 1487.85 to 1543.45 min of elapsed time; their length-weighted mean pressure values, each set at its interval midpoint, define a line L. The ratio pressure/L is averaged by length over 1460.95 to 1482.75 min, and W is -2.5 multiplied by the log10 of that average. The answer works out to -0.22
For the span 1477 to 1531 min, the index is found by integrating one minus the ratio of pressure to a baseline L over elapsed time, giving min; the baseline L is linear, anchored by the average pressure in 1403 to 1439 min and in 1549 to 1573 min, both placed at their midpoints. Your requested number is 3.83 min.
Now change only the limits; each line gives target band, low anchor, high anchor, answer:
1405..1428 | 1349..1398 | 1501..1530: -2.2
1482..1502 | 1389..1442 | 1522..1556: -0.7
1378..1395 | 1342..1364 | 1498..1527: -1.0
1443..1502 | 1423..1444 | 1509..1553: -2.3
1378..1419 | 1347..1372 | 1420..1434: 2.3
